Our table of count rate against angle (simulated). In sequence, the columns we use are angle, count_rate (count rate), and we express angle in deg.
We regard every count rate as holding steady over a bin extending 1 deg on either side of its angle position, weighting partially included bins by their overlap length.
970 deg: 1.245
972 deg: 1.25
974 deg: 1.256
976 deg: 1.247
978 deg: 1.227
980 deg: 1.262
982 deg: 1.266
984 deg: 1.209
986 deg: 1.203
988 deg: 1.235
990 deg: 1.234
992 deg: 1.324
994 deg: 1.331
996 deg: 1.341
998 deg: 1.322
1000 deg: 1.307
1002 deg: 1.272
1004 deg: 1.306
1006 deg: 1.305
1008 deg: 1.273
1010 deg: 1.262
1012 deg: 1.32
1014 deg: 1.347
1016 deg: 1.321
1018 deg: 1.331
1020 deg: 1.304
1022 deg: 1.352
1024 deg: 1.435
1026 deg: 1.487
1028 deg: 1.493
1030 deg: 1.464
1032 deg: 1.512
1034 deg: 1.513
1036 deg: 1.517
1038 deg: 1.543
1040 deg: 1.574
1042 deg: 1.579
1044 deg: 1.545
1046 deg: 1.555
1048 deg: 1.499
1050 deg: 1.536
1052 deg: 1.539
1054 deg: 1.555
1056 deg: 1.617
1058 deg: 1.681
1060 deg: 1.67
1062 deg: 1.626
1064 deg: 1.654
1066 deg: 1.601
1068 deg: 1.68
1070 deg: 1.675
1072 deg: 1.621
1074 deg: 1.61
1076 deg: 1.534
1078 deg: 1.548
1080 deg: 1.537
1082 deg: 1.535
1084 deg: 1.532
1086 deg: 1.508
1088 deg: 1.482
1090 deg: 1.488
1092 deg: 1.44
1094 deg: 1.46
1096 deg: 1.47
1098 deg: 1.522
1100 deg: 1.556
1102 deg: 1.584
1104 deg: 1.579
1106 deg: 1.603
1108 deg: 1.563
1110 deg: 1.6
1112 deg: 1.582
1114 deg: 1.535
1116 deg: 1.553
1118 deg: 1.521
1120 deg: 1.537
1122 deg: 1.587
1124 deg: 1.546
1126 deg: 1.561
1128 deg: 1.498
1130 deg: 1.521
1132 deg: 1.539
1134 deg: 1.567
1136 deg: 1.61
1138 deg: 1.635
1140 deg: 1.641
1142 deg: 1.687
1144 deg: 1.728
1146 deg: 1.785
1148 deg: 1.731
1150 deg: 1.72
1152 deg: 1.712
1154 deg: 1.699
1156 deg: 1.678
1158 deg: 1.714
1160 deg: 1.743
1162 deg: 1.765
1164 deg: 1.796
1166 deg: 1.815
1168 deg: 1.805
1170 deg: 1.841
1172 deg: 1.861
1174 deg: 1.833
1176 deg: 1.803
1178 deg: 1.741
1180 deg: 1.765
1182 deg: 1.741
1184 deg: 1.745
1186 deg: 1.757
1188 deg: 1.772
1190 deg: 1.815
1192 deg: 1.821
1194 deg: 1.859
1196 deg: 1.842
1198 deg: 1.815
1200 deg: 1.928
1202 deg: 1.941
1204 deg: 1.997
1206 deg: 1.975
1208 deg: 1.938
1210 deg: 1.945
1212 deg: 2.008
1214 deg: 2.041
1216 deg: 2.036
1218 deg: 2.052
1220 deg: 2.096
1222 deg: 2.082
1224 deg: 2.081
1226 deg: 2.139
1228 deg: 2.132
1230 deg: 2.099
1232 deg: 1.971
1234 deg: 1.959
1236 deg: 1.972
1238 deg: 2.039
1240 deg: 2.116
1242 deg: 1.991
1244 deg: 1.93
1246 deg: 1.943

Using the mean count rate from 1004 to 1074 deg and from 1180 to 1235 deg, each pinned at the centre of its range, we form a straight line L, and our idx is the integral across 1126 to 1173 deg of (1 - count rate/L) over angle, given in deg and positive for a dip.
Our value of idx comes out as 2.5 deg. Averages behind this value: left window 1.5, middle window 1.7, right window 1.94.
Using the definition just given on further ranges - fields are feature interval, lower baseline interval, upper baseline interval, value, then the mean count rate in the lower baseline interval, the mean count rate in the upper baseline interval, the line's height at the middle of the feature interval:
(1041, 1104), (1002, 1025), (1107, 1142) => -4.9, 1.32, 1.57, 1.45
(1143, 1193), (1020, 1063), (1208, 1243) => 3.0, 1.53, 2.04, 1.88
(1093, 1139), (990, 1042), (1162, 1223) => 3.1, 1.38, 1.88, 1.66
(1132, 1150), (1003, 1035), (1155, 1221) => 0.6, 1.38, 1.86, 1.72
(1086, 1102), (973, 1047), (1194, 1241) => 1.3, 1.36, 2.01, 1.62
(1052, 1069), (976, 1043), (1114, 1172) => -1.8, 1.36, 1.66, 1.47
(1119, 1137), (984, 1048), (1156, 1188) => 1.2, 1.38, 1.78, 1.67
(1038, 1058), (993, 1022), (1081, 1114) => -2.1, 1.31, 1.53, 1.41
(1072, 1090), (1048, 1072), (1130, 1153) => 1.0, 1.62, 1.66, 1.63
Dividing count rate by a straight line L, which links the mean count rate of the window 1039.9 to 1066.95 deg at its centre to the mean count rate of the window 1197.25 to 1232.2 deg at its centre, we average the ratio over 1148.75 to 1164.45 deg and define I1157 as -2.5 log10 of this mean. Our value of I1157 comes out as 0.08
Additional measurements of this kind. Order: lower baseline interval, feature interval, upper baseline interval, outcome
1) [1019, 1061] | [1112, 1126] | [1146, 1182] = 0.09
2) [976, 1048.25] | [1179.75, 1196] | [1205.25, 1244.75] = 0.07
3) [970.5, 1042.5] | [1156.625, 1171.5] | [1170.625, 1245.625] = 0.01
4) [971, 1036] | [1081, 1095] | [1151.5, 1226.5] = 0.06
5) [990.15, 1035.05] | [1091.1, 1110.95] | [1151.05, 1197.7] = 0.04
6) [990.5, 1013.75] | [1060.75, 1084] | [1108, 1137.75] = -0.11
